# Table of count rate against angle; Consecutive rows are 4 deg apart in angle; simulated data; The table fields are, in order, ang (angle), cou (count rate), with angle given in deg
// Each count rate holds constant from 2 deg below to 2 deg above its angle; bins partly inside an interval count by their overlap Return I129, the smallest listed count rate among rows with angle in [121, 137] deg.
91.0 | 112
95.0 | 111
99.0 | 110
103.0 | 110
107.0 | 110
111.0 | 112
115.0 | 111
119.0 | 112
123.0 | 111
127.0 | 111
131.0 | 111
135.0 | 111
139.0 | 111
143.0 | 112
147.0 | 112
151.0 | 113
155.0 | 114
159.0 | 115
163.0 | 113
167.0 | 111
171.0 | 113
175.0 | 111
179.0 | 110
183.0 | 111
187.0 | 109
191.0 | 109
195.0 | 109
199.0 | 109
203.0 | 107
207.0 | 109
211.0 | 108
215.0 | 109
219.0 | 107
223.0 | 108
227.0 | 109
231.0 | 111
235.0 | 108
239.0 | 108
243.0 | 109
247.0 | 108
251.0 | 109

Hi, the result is 111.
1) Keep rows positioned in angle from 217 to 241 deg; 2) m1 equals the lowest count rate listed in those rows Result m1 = 107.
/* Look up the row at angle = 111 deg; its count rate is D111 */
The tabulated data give 112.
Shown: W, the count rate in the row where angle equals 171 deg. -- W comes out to 113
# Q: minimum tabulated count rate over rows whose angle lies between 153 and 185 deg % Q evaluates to 110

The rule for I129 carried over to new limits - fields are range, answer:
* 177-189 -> 109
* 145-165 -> 112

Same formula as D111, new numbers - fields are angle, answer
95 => 111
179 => 110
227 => 109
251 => 109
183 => 111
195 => 109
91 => 112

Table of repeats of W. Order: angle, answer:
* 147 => 112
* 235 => 108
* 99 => 110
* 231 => 111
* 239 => 108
